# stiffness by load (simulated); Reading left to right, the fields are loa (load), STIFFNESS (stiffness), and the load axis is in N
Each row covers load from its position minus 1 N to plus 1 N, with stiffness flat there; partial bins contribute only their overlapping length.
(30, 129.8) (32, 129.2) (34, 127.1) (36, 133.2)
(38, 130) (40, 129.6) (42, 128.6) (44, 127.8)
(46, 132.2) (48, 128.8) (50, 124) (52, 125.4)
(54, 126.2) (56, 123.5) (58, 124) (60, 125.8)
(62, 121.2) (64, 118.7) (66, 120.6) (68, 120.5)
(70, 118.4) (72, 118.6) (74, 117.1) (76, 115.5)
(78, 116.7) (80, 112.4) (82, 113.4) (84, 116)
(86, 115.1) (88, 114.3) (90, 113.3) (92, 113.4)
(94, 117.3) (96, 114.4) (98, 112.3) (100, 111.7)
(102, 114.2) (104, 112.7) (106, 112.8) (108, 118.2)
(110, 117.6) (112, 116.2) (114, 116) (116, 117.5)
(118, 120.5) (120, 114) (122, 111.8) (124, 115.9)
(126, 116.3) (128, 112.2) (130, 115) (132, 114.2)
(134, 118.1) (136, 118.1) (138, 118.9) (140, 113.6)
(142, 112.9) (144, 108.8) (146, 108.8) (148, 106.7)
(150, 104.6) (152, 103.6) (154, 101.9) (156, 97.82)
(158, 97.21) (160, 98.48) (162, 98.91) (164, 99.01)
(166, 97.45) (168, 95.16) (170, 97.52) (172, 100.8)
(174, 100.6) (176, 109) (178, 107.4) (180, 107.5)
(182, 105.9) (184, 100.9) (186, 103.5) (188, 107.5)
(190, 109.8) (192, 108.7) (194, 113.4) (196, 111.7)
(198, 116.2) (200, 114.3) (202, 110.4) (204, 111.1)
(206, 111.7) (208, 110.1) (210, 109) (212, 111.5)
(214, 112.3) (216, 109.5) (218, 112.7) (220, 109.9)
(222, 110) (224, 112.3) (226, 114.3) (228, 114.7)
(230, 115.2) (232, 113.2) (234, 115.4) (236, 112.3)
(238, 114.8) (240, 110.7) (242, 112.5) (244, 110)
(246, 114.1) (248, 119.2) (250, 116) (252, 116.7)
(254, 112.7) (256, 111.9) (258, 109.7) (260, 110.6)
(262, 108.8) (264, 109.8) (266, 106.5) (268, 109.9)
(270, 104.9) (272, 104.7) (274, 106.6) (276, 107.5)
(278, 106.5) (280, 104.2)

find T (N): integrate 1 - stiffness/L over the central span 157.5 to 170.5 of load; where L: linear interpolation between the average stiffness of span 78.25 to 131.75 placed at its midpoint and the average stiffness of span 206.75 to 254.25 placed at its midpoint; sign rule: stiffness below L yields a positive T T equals 1.85 N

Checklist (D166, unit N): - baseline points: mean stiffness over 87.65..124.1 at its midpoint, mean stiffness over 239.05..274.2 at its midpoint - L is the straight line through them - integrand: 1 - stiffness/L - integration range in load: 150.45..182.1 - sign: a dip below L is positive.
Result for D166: 3.4 N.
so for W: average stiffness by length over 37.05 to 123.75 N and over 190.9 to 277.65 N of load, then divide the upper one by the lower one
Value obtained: 0.9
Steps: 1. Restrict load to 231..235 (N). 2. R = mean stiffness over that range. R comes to 114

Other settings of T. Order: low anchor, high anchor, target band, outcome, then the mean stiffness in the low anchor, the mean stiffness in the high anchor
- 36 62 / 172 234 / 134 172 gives 3.62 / 127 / 110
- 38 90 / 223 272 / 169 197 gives 2.28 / 121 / 112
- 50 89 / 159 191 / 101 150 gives -1.82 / 119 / 102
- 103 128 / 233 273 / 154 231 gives 4.21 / 116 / 112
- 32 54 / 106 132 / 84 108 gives 1.12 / 129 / 116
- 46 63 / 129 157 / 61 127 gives 1.45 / 125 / 110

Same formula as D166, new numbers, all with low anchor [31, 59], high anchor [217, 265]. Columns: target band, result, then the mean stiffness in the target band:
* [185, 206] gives 1.0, 111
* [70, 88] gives 1.4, 116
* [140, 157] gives 2.0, 106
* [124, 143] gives 0.9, 116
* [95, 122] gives 1.7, 115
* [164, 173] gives 1.6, 97.9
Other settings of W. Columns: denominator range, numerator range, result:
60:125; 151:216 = 0.91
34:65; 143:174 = 0.80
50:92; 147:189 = 0.86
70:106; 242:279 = 0.96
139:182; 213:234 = 1.09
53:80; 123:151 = 0.94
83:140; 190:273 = 0.97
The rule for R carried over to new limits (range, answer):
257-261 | 110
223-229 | 114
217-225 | 111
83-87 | 116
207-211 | 110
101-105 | 113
